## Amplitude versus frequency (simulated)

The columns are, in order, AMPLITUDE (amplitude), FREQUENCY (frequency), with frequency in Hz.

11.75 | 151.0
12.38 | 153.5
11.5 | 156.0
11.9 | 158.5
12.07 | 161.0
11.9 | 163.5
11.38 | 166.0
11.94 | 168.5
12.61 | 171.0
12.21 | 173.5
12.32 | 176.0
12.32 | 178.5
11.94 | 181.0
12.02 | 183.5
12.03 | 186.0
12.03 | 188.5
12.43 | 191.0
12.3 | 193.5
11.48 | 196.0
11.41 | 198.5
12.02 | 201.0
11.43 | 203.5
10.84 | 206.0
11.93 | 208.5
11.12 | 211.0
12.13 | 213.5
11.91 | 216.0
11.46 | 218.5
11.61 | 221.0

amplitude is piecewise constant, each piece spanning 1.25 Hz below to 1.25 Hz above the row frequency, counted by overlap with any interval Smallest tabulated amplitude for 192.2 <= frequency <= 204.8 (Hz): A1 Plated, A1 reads 11.41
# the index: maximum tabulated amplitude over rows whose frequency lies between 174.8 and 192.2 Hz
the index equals 12.43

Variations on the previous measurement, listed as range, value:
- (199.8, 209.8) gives 12.02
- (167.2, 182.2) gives 12.61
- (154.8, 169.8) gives 12.07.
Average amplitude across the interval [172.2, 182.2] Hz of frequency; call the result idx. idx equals 12.2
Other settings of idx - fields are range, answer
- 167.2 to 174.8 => 12.2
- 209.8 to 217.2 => 11.7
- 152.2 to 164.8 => 11.9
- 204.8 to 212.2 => 11.3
